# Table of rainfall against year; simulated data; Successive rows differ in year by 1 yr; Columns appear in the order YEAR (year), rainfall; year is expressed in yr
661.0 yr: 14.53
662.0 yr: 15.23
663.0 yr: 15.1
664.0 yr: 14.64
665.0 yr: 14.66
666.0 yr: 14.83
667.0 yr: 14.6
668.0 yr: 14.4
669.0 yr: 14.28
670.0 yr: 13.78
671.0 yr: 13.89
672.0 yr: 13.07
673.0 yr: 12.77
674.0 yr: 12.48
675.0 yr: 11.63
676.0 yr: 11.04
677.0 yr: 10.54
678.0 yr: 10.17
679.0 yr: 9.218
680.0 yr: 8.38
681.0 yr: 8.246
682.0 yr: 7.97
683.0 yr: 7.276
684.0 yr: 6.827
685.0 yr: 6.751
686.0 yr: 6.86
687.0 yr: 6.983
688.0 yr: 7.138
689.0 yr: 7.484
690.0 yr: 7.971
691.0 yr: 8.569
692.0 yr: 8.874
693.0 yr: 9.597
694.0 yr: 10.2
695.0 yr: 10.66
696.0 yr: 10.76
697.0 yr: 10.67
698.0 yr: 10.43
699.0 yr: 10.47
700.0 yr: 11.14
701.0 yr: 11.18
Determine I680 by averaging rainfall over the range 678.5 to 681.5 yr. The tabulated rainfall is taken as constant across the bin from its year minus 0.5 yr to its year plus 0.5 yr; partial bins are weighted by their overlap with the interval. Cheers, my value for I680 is 8.61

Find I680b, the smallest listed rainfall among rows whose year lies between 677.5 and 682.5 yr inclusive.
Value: 7.97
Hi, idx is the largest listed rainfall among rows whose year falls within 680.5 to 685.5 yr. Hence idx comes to 8.246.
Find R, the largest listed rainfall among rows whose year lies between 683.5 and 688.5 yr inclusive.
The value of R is 7.138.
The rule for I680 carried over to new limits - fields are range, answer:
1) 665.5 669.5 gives 14.5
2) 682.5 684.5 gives 7.05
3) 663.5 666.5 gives 14.7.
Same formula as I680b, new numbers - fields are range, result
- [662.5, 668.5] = 14.4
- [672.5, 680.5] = 8.38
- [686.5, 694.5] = 6.983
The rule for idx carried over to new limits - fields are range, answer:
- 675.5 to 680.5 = 11.04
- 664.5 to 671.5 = 14.83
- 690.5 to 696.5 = 10.76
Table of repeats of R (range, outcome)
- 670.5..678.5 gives 13.89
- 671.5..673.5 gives 13.07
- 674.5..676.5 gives 11.63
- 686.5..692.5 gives 8.874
